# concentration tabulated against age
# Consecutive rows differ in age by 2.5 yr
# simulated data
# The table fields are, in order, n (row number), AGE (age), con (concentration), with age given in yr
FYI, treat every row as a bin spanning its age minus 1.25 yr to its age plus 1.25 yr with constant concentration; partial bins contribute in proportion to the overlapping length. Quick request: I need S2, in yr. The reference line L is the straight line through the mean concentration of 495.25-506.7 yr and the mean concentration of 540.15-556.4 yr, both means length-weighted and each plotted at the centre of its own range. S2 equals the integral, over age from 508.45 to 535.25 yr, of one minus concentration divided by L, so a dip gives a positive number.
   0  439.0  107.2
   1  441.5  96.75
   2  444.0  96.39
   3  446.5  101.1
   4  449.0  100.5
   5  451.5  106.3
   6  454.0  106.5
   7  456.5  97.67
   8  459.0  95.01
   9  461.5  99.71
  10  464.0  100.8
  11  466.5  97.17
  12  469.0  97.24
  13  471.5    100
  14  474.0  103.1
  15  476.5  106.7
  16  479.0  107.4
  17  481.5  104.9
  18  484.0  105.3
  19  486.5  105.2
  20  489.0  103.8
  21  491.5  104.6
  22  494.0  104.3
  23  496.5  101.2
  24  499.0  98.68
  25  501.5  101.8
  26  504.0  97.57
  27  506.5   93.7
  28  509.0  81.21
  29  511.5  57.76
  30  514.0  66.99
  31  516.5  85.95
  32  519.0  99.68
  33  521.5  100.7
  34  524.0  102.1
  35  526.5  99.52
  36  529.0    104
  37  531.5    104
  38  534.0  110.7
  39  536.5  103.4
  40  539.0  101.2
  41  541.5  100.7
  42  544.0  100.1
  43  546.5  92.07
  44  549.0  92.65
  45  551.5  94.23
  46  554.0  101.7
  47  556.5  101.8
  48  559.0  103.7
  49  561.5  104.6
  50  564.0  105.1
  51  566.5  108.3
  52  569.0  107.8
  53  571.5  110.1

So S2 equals 1.60 yr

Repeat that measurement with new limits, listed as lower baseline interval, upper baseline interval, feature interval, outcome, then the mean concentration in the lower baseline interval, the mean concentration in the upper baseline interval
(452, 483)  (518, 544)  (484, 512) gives 1.4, 102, 103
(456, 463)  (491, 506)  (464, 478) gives -0.3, 97.6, 101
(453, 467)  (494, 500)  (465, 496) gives -0.9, 99.5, 101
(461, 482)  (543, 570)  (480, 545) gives 2.4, 102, 101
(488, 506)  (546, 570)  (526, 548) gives -0.1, 101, 101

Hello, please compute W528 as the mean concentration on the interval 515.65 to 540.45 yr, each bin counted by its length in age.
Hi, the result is 101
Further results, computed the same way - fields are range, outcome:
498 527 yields 90.2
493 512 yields 93.2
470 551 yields 98.1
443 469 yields 100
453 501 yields 102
